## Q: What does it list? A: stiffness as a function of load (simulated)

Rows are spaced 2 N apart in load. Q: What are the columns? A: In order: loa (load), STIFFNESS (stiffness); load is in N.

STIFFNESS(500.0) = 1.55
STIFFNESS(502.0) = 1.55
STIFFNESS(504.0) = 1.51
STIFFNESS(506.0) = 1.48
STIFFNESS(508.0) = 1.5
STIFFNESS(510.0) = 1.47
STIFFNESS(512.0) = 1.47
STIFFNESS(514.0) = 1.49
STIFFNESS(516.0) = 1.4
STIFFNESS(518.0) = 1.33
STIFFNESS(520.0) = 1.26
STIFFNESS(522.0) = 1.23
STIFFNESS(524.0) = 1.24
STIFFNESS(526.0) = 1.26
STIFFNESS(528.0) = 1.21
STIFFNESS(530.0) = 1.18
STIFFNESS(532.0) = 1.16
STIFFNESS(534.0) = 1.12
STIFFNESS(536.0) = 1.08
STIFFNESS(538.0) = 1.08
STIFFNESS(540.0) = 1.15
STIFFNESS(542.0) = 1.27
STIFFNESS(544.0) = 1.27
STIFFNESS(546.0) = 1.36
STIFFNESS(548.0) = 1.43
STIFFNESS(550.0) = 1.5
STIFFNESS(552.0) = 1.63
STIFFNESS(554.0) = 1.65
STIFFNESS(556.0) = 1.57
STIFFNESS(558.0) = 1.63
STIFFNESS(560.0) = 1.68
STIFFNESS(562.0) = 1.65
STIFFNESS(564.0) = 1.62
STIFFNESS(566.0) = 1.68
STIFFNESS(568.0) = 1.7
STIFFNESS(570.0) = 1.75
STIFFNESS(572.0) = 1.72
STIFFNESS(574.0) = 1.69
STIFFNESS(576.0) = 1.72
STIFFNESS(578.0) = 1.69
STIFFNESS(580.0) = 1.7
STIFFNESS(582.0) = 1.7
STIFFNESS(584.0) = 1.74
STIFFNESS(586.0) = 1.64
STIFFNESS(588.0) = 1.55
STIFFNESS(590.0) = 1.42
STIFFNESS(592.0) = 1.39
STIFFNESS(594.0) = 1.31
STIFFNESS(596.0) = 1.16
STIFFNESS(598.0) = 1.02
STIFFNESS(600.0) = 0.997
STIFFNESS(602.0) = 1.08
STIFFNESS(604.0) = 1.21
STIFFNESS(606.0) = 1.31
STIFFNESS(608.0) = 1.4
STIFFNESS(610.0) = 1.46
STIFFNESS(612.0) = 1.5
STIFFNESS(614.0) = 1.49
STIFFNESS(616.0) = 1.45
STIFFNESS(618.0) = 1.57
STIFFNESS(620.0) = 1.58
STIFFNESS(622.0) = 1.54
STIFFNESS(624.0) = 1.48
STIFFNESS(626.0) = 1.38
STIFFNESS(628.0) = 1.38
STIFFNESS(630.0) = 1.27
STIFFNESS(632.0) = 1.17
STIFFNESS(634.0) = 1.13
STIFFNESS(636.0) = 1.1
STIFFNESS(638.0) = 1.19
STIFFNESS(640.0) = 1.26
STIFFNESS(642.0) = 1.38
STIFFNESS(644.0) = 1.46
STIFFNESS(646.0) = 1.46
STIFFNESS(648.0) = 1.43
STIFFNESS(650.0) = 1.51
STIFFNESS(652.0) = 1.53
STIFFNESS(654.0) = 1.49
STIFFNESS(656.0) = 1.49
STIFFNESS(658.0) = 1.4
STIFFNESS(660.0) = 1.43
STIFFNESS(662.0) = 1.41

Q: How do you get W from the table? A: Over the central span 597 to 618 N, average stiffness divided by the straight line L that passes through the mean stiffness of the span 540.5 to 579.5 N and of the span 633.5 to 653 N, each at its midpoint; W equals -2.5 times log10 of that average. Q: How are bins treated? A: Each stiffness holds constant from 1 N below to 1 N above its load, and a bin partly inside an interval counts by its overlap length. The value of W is 0.114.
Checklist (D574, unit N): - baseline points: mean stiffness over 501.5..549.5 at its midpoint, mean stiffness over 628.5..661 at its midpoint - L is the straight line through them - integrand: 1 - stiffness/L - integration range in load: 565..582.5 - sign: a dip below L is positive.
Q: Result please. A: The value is -4.9 N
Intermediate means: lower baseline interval 1.31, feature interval 1.71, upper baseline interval 1.36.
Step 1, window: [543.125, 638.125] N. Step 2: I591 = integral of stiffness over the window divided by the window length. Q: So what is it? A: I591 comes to 1.47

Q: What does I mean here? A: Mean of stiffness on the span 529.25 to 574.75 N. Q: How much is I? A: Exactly 1.46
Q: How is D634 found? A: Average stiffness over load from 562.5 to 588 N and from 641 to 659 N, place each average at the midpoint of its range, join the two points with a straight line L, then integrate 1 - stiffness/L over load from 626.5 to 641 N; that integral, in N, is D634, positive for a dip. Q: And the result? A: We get 2.8 N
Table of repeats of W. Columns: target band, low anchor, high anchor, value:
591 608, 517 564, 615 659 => 0.15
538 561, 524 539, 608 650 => -0.20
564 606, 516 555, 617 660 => -0.12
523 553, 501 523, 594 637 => 0.11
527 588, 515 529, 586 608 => -0.18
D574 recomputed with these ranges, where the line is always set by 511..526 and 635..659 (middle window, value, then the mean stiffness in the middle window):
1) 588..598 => 0.4 N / 1.31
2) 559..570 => -2.6 N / 1.67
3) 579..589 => -2.2 N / 1.67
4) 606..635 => -0.6 N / 1.41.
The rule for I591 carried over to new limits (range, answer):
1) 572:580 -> 1.7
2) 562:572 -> 1.69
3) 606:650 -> 1.39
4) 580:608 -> 1.36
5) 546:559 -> 1.55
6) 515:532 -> 1.26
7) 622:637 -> 1.29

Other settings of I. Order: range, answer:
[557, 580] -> 1.69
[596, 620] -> 1.32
